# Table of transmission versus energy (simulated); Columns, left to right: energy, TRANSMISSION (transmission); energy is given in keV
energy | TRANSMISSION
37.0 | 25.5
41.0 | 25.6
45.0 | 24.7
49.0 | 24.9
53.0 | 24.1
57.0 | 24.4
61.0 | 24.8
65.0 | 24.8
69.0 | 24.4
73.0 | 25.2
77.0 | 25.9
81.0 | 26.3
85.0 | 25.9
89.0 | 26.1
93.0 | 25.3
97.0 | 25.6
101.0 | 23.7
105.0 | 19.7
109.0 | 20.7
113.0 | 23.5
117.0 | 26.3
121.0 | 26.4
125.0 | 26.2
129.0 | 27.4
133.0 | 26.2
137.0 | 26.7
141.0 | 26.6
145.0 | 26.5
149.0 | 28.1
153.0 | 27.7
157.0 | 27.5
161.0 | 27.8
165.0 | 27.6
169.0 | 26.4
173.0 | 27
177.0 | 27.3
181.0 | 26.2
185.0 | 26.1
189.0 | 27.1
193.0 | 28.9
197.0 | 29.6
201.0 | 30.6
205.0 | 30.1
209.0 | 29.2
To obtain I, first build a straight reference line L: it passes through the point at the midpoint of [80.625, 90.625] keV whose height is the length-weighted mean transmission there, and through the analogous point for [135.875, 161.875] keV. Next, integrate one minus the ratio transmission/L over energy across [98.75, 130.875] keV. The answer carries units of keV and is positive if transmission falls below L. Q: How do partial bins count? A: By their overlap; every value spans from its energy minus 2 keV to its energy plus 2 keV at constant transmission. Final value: 2.9 keV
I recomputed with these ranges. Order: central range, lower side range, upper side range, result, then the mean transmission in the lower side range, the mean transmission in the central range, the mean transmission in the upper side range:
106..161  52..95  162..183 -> 0.4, 25.2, 26.1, 26.9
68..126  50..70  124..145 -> 1.9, 24.5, 24.7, 26.6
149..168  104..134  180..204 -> -0.7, 24.7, 27.6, 28.2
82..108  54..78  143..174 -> 1.3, 24.8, 24.3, 27.3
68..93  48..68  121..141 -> -0.5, 24.6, 25.7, 26.6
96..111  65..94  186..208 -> 2.3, 25.5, 22.2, 29.1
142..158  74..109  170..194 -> -0.8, 24.6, 27.4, 27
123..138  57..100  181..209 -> 0.1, 25.3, 26.6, 28.6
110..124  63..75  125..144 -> 0.6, 24.8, 25.1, 26.7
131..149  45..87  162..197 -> -0.1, 25.1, 26.7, 27.2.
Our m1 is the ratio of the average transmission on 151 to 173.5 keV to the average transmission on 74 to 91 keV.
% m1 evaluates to 1.05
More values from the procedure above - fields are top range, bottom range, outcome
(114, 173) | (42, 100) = 1.07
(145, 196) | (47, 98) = 1.08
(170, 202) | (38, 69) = 1.12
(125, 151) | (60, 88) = 1.06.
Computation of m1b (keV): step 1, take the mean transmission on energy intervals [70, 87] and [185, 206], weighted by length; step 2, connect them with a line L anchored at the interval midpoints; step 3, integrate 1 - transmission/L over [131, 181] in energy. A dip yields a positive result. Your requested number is 1.37 keV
